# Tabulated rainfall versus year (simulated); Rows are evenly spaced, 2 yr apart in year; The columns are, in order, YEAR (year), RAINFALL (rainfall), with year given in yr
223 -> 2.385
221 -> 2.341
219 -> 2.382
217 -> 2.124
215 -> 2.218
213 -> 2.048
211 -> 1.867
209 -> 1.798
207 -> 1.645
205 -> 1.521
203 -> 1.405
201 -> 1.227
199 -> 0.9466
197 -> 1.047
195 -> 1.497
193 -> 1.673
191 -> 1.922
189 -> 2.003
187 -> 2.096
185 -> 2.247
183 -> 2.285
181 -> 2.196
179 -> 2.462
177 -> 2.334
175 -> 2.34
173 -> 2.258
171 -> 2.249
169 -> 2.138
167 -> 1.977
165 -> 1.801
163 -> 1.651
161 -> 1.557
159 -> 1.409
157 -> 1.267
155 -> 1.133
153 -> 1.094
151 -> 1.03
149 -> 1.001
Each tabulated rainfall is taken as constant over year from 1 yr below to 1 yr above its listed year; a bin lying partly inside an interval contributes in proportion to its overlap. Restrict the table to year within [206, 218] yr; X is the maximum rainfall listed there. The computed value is 2.218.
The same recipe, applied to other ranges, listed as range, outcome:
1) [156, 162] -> 1.557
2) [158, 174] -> 2.258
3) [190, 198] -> 1.922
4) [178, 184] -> 2.462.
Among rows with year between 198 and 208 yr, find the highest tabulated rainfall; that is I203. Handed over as 1.645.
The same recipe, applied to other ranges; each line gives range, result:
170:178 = 2.34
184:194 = 2.247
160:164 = 1.651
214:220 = 2.382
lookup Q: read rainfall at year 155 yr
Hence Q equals 1.133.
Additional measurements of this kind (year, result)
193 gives 1.673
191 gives 1.922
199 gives 0.9466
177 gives 2.334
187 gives 2.096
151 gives 1.03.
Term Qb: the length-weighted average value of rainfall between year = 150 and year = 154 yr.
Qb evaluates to 1.06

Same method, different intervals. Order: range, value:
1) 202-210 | 1.59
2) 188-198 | 1.63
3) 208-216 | 1.98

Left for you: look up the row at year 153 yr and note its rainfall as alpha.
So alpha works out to 1.094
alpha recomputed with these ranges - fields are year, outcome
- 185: 2.247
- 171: 2.249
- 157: 1.267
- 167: 1.977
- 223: 2.385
